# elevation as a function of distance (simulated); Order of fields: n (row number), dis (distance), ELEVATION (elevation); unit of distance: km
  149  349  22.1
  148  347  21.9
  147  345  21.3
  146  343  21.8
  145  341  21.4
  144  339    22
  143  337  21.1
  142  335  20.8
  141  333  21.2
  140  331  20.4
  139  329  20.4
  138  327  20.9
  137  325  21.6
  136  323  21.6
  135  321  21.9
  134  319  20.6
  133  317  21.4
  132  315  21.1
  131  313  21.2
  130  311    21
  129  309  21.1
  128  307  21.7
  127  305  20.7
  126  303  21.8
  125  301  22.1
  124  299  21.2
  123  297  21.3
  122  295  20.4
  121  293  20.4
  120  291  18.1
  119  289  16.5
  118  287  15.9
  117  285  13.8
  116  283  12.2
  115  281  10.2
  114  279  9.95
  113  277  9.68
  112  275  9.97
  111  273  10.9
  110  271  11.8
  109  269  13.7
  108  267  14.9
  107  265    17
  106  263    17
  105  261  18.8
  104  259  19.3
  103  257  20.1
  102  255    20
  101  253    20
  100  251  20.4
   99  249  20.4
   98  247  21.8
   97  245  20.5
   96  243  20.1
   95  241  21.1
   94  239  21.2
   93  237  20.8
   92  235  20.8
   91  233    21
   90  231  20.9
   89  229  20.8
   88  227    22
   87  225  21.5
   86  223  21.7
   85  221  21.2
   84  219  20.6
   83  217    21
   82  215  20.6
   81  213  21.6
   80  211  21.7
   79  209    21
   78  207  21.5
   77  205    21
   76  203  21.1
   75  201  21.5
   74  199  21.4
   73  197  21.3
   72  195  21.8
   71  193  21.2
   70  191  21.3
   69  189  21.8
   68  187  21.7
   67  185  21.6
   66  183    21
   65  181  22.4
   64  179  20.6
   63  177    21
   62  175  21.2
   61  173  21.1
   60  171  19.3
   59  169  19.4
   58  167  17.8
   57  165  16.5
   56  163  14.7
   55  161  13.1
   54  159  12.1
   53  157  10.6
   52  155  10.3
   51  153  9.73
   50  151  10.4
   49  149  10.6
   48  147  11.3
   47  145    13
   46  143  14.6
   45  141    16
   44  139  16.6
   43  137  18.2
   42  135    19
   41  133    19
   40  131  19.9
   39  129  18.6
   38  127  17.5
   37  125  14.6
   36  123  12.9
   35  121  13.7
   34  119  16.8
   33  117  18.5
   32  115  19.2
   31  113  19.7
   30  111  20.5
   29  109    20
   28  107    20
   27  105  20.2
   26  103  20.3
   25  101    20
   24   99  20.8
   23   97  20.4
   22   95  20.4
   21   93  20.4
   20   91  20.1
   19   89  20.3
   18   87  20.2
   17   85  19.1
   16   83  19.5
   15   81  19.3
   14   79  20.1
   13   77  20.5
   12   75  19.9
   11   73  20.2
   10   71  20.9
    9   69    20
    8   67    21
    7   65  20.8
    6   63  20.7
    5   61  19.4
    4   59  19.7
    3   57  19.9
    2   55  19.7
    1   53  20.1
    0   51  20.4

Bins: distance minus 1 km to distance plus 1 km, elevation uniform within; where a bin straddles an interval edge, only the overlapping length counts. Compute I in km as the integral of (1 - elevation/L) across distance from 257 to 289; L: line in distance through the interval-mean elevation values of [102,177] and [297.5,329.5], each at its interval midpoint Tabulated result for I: 9.8 km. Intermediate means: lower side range 16.5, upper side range 21.3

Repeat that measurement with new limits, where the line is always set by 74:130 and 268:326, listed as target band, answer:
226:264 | -4.8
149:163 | 5.6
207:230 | -3.8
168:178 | -1.0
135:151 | 3.8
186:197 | -1.8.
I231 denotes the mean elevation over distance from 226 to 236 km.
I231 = 21.1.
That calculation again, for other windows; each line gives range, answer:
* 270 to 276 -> 10.9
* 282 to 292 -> 15.3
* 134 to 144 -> 16.9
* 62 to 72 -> 20.7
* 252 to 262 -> 19.6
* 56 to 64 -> 19.9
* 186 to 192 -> 21.6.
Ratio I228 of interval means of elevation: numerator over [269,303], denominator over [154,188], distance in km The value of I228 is 0.86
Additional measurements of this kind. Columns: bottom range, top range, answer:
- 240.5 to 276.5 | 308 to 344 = 1.21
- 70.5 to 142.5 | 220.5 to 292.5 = 0.93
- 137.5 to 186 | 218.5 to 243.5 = 1.31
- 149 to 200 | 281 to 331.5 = 1.10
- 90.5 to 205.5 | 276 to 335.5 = 1.05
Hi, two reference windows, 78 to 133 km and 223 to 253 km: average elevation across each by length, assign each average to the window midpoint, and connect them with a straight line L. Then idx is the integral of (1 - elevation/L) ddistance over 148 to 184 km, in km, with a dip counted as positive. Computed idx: 6.7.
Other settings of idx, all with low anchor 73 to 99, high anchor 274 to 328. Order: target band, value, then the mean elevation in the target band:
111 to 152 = 7.5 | 16.1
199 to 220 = -2.2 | 21.2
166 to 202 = -3.1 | 21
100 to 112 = -0.2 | 20.2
